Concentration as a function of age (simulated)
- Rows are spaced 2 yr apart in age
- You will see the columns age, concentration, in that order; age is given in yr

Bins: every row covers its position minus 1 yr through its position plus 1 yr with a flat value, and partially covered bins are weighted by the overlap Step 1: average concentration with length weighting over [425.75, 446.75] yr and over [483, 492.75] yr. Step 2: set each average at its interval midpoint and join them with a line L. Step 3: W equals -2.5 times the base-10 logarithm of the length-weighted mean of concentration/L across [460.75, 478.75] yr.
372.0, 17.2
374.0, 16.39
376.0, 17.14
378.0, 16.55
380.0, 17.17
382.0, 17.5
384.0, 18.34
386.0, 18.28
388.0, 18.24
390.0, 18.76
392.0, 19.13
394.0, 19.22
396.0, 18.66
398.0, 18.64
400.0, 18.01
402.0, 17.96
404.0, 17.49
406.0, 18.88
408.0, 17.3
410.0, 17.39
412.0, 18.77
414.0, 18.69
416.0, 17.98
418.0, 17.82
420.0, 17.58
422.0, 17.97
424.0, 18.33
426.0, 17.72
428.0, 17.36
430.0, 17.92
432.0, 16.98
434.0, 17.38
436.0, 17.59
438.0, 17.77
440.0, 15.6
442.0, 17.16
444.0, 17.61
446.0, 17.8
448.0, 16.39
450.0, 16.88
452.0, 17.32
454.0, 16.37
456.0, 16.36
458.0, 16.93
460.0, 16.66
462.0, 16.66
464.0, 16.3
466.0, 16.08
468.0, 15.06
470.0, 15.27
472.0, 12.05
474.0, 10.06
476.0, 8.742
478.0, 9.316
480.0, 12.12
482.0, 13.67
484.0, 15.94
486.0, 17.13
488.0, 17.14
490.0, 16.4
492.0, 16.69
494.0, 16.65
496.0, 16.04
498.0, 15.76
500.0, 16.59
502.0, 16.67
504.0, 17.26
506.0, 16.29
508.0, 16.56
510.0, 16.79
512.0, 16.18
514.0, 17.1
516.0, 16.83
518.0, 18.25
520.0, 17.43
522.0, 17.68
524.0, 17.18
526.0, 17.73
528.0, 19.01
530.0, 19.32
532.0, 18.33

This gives 0.25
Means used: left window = 17.3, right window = 16.7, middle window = 13.4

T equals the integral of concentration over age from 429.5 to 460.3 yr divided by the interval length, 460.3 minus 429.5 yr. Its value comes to 17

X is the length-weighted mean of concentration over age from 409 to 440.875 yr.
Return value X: 17.7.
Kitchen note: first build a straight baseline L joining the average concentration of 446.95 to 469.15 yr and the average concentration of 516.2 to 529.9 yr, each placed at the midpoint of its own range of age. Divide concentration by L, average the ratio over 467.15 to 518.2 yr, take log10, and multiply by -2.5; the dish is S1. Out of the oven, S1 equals 0.14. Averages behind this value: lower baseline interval 16.5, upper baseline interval 17.9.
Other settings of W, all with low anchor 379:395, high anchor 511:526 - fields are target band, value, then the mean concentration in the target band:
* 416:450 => 0.03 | 17.4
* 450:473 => 0.11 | 16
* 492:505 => 0.06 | 16.5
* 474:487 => 0.36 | 12.6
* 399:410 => 0.02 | 17.9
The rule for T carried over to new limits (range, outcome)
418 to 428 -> 17.8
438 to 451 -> 17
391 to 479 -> 16.8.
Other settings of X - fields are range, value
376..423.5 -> 18.1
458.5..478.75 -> 13.8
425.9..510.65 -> 15.9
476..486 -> 12.8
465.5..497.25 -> 14.3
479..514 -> 16.1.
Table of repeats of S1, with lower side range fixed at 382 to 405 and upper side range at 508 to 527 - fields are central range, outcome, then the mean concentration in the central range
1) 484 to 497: 0.05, 16.6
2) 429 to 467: 0.06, 16.9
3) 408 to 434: 0.02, 17.8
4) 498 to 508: 0.05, 16.6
